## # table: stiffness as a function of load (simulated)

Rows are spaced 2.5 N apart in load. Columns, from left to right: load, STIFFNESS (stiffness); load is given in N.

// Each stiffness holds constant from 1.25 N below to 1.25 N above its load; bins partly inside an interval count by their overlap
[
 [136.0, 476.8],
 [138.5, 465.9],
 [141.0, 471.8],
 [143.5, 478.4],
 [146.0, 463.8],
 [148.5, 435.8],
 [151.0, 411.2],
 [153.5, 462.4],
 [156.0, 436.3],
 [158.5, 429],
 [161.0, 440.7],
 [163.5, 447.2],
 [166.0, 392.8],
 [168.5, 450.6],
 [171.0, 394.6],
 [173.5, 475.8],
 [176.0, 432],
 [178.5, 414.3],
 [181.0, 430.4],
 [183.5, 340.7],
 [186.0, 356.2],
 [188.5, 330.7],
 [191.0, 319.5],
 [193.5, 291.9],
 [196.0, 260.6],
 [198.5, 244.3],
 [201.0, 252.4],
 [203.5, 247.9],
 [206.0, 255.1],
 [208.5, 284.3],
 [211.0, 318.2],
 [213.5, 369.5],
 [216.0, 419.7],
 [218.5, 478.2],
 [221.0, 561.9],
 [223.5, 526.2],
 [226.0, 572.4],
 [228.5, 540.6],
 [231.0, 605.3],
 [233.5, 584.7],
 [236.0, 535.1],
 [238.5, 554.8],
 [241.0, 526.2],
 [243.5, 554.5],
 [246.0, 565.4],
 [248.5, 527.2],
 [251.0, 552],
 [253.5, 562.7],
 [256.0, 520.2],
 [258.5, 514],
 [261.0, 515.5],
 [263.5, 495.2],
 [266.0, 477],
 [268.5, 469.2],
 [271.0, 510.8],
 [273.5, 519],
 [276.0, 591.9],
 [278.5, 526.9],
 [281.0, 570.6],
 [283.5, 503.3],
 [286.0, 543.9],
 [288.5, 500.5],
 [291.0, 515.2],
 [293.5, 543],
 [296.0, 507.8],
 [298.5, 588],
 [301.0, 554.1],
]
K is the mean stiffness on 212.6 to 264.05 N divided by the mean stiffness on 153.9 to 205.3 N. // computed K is 1.43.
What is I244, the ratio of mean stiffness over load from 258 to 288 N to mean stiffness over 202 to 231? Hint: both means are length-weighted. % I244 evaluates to 1.23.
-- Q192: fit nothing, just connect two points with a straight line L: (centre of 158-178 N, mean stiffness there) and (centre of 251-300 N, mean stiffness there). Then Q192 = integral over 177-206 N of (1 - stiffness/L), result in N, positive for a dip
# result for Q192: 8.7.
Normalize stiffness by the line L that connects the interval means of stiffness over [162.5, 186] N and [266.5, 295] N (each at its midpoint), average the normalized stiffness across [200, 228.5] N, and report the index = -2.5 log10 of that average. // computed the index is 0.16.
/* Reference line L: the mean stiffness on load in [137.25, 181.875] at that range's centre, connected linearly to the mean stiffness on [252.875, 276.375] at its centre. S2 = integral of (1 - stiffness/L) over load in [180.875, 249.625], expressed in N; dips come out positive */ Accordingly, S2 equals 8.45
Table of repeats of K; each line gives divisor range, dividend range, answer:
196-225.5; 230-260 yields 1.52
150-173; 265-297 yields 1.21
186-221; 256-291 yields 1.60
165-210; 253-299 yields 1.53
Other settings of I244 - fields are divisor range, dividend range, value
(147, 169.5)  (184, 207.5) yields 0.66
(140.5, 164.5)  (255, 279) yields 1.15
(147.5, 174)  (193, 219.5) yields 0.72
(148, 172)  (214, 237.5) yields 1.23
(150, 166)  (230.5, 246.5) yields 1.28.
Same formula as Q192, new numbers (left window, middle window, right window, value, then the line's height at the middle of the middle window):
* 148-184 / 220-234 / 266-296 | -2.5 N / 479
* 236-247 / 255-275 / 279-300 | 1.4 N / 541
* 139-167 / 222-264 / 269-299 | -3.4 N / 504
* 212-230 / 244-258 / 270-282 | -0.6 N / 522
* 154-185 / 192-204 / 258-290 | 5.0 N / 450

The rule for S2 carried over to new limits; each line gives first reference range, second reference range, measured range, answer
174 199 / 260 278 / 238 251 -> -2.3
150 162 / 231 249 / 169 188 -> 2.5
